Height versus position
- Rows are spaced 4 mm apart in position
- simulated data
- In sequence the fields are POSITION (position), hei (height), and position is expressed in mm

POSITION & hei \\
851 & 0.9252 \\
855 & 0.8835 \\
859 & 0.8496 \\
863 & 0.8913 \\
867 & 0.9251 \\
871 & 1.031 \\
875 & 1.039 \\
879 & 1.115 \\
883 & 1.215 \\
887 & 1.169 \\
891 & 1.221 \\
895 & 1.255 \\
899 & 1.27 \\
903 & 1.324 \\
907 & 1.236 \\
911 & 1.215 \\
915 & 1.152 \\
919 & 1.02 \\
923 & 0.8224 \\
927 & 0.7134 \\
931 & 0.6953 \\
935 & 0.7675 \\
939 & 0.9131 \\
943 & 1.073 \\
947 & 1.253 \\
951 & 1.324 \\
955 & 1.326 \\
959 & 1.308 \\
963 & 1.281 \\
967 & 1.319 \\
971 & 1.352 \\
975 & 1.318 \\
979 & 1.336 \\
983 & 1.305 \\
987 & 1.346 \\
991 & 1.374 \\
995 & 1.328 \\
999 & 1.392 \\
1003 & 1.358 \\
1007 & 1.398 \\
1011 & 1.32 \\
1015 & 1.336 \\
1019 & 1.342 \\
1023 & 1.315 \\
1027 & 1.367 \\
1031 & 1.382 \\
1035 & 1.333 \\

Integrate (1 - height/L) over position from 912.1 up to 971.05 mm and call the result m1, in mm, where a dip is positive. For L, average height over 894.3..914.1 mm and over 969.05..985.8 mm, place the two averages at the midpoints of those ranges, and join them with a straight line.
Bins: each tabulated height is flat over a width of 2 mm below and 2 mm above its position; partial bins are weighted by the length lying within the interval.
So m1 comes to 9.7 mm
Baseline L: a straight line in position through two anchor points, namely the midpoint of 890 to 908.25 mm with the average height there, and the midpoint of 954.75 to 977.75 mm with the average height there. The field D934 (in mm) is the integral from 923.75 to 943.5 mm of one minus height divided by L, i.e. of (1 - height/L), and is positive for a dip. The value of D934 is 7.3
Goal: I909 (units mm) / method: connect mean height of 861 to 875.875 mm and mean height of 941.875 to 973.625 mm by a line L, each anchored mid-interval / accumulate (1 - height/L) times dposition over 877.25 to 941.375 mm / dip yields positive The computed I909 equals 1.8 mm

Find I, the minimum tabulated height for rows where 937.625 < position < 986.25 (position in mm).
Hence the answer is 0.9131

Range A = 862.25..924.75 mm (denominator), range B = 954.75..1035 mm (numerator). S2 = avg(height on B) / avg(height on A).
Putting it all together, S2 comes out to 1.19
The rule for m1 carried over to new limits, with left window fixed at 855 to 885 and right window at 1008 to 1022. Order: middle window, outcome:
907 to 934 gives 3.9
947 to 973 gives -2.2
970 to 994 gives -1.5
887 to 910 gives -4.0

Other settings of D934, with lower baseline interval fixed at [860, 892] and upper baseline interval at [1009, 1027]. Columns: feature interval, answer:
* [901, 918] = -1.4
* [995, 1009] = -0.8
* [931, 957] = 2.6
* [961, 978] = -1.1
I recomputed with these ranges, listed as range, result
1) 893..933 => 0.6953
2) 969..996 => 1.305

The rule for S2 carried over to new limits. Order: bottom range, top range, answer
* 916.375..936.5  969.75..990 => 1.63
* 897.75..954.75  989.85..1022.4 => 1.28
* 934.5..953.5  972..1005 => 1.23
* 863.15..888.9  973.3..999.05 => 1.25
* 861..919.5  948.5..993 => 1.16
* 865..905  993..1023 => 1.17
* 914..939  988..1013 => 1.59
